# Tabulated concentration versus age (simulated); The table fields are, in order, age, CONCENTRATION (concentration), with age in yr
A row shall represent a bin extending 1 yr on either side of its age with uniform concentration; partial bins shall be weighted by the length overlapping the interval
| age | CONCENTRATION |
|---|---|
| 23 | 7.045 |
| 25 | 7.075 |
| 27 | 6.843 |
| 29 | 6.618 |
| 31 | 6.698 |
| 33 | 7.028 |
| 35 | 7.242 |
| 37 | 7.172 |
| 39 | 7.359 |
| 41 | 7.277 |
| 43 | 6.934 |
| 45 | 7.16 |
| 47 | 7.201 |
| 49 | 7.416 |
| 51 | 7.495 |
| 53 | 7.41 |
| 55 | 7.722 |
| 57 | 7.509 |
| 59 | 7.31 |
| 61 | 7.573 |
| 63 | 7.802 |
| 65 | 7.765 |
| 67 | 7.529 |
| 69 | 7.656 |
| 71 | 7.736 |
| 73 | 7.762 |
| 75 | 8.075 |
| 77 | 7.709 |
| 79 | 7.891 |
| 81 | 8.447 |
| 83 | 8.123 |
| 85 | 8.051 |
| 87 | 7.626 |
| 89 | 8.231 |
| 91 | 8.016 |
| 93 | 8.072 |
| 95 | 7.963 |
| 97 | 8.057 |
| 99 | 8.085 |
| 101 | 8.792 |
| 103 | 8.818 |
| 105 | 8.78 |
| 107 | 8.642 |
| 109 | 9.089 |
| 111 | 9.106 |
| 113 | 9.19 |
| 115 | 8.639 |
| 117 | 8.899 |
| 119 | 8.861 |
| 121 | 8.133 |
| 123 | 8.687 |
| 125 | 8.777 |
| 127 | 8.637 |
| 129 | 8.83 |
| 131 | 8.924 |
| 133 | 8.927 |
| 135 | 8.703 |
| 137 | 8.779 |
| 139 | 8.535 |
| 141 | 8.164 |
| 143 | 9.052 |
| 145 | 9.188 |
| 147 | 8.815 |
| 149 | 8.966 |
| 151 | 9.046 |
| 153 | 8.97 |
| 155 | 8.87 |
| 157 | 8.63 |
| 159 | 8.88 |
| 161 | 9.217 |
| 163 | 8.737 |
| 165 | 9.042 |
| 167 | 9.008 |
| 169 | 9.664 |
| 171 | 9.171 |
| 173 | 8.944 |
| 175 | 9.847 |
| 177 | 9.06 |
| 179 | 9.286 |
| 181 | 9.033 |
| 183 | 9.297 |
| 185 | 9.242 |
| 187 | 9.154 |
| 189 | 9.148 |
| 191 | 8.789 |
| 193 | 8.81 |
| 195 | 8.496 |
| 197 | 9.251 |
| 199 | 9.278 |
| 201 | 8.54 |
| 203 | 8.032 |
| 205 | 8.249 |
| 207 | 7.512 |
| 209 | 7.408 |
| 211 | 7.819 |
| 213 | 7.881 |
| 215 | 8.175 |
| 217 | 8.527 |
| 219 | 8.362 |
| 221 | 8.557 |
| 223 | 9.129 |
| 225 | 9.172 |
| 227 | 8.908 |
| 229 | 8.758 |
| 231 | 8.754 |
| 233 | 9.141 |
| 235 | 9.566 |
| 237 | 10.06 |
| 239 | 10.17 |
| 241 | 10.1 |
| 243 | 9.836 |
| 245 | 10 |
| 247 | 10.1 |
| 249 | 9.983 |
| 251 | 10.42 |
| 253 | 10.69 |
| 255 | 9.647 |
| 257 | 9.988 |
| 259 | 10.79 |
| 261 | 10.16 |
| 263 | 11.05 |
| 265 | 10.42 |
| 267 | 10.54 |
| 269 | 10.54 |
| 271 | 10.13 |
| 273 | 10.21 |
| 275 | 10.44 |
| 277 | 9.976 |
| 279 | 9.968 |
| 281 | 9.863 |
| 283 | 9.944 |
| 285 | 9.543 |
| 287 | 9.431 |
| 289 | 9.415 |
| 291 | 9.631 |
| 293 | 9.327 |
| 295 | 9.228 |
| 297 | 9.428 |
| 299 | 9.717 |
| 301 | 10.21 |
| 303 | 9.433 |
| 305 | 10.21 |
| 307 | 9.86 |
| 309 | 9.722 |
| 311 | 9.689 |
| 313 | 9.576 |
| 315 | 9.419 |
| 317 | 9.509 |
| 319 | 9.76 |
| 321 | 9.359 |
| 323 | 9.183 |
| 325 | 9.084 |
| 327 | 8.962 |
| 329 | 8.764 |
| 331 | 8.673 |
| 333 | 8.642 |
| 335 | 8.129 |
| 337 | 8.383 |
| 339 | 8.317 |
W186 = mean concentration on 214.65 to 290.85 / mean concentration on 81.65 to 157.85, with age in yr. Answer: 1.13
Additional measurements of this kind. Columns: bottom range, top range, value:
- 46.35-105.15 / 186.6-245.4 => 1.12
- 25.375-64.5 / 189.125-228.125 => 1.17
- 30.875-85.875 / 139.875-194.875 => 1.20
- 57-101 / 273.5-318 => 1.23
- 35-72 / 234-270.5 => 1.37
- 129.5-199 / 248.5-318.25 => 1.11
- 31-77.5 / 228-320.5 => 1.33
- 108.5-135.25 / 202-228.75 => 0.94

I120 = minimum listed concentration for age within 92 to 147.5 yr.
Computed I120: 7.963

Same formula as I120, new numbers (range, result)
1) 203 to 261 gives 7.408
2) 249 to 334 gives 8.642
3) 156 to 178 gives 8.63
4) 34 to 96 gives 6.934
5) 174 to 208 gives 7.512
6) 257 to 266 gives 9.988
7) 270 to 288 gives 9.431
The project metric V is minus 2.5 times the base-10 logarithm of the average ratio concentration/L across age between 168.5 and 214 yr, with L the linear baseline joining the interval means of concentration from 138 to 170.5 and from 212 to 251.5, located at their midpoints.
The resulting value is 0.04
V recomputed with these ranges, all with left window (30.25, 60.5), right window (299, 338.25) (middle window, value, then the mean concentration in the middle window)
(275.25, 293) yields -0.08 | 9.73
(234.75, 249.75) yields -0.15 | 10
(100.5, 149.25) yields -0.12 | 8.79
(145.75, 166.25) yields -0.11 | 8.92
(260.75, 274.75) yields -0.17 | 10.5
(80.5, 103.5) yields -0.08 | 8.17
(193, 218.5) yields 0.02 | 8.29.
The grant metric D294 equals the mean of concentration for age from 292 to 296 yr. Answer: 9.28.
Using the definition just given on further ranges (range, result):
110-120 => 8.94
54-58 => 7.62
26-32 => 6.72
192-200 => 8.96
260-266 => 10.5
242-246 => 9.92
